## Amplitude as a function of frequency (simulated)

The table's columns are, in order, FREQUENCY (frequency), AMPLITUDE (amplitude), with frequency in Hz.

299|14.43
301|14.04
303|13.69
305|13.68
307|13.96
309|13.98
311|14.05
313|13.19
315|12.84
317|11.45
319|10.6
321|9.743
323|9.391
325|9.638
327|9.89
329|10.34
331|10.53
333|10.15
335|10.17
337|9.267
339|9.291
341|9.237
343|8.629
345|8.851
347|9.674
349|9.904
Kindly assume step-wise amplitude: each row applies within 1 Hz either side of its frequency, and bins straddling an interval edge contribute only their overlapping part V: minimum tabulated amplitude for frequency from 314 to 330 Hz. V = 9.391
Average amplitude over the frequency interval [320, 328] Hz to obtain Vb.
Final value 9.67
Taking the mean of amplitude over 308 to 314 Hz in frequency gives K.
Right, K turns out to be 13.7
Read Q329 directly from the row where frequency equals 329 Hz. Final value 10.34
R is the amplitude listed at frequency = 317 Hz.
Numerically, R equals 11.45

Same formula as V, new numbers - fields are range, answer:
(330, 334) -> 10.15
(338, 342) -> 9.237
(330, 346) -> 8.629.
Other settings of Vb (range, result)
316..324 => 10.3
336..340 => 9.28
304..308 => 13.8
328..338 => 10.1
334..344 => 9.32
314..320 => 11.6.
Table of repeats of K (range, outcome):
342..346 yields 8.74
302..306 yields 13.7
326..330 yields 10.1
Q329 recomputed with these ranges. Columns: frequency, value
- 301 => 14.04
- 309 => 13.98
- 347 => 9.674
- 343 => 8.629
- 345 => 8.851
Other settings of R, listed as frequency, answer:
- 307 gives 13.96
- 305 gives 13.68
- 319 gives 10.6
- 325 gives 9.638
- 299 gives 14.43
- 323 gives 9.391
